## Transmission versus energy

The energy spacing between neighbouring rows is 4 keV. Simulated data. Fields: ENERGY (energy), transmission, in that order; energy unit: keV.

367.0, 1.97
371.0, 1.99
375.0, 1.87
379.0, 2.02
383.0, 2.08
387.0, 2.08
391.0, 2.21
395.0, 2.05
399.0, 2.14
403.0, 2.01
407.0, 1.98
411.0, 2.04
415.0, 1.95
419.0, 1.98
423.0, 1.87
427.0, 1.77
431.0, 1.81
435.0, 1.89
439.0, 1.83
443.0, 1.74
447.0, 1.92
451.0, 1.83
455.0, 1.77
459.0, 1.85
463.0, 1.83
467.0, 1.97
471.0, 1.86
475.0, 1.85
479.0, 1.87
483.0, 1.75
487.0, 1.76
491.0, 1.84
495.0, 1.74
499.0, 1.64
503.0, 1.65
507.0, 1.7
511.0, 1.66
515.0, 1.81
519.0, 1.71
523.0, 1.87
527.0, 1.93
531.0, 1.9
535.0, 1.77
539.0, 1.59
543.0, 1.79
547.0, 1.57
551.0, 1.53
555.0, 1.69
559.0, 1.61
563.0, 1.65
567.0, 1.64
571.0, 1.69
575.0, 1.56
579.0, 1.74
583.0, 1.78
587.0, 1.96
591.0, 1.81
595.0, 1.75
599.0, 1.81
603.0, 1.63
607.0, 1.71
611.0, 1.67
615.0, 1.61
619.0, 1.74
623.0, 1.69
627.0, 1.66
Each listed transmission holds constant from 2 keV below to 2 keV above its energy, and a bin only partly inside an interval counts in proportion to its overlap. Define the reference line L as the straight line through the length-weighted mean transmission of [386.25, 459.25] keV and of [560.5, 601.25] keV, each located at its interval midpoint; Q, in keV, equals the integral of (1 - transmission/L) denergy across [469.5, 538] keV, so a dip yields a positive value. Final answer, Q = 1.9 keV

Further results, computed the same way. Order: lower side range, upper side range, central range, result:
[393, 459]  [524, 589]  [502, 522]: 0.7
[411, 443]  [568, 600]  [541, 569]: 2.2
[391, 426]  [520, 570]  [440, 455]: 0.8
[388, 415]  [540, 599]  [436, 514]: 4.5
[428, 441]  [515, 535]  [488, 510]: 1.5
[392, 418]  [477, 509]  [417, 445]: 1.5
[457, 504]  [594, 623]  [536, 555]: 1.3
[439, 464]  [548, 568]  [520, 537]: -1.8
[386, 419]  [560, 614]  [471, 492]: 1.0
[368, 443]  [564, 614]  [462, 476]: 0.0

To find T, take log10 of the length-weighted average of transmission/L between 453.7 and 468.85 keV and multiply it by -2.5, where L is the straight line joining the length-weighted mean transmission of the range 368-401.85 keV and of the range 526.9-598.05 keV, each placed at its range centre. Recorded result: 0.03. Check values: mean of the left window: 2.05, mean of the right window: 1.72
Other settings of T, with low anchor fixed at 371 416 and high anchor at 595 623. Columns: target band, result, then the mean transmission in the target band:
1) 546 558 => 0.12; 1.6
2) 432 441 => 0.07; 1.85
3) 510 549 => 0.04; 1.76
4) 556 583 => 0.06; 1.66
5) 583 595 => -0.07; 1.84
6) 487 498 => 0.07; 1.77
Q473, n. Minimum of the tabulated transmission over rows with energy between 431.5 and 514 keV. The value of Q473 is 1.64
